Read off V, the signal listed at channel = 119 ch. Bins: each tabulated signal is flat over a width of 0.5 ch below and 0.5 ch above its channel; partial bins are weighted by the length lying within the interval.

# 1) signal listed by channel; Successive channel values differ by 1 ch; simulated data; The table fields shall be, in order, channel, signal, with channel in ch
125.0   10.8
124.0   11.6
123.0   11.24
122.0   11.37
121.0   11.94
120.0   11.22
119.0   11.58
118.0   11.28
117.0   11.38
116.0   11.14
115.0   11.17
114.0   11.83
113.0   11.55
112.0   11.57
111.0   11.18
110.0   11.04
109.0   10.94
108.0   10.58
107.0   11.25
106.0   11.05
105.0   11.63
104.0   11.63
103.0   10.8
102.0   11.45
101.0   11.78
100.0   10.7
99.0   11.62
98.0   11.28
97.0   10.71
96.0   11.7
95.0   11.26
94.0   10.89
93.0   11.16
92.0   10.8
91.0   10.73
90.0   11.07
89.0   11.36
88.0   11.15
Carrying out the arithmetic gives 11.58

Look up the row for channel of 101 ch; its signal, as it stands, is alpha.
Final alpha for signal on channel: 11.78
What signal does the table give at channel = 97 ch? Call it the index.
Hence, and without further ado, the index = 10.71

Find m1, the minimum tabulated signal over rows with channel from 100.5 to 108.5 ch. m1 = 10.58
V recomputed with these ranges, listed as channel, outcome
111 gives 11.18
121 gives 11.94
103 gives 10.8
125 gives 10.8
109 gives 10.94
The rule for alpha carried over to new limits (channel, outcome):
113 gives 11.55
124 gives 11.6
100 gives 10.7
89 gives 11.36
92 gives 10.8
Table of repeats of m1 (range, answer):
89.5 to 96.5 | 10.73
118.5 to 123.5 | 11.22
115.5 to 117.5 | 11.14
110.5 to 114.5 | 11.18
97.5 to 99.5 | 11.28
